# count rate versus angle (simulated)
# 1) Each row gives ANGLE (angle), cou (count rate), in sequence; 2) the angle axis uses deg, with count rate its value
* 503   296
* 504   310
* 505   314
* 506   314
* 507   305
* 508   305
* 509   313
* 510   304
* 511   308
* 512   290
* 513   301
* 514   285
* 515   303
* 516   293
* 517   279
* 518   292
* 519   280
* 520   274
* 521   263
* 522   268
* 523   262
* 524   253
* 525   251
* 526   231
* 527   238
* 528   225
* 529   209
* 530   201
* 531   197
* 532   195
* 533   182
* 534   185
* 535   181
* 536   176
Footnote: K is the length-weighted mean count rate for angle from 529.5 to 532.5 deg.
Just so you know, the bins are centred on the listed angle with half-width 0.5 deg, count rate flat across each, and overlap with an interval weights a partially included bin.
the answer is 198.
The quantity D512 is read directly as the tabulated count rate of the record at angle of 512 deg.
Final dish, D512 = 290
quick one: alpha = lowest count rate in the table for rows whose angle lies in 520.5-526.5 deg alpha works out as 231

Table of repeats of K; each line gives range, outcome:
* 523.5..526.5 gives 245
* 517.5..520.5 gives 282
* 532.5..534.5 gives 184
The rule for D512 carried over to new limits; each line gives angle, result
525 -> 251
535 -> 181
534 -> 185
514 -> 285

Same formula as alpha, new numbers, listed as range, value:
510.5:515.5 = 285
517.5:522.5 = 263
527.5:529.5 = 209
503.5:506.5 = 310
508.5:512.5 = 290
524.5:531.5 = 197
